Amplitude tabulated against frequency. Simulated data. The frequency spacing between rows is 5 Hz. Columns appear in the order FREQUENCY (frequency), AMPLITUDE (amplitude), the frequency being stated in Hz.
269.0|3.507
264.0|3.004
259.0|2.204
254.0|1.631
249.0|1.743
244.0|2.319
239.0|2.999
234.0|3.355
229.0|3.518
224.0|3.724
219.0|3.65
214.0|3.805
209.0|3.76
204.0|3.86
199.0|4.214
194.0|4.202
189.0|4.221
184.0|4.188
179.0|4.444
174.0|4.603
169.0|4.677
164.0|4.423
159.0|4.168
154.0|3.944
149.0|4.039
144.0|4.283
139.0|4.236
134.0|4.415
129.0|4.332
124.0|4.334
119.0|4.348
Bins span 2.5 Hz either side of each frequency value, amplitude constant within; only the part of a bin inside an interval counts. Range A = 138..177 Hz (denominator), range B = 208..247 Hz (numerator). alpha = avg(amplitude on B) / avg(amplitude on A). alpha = 0.8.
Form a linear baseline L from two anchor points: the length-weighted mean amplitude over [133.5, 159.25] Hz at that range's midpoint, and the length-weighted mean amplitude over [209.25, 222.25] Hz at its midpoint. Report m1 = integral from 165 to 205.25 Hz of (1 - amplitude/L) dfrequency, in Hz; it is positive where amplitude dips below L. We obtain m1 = -4.04 Hz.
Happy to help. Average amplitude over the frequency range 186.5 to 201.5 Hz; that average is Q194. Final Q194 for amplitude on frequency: 4.21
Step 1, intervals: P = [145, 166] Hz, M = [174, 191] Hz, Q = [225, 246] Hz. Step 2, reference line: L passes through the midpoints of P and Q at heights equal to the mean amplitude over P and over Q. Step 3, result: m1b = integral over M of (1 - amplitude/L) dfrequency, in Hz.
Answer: -2.38 Hz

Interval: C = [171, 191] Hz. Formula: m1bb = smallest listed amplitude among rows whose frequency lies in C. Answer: 4.188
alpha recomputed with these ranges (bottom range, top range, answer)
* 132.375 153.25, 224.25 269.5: 0.64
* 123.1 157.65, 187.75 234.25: 0.91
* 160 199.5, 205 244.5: 0.79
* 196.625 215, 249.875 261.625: 0.49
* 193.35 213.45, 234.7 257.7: 0.57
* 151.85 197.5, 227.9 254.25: 0.61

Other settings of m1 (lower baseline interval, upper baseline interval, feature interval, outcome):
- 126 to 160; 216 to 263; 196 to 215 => -3.6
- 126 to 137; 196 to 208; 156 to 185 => -1.8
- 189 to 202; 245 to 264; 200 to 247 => -4.2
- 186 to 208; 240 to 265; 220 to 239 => -3.2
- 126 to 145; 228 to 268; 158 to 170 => -1.7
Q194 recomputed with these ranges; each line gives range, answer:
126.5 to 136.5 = 4.37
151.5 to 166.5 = 4.18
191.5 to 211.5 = 4.01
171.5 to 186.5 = 4.41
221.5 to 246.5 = 3.18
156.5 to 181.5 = 4.46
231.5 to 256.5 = 2.41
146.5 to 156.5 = 3.99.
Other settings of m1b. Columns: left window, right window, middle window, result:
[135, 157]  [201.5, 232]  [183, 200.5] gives -1.5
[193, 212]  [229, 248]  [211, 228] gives -1.2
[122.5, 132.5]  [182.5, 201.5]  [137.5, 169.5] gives 0.4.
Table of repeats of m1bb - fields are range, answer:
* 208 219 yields 3.65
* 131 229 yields 3.518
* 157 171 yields 4.168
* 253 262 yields 1.631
